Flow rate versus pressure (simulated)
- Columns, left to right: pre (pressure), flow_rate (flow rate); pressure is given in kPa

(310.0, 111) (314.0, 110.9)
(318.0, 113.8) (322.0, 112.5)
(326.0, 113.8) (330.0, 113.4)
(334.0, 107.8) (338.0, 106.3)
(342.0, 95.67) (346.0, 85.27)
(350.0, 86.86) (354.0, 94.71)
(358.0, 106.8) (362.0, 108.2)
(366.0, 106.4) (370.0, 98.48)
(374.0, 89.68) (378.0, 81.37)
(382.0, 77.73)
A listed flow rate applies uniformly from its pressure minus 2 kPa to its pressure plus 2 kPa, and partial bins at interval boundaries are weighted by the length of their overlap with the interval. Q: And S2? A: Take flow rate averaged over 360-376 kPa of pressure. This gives 101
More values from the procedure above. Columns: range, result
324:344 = 107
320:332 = 113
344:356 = 88.9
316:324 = 113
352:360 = 101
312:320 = 112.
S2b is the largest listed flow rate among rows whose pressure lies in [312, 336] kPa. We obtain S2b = 113.8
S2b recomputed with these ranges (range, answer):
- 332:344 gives 107.8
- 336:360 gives 106.8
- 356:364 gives 108.2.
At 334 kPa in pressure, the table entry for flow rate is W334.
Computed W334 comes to 107.8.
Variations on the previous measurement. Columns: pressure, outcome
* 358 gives 106.8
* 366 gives 106.4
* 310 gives 111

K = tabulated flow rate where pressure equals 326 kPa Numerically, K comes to 113.8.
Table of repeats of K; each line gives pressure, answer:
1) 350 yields 86.86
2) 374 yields 89.68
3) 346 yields 85.27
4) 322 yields 112.5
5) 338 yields 106.3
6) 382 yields 77.73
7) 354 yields 94.71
